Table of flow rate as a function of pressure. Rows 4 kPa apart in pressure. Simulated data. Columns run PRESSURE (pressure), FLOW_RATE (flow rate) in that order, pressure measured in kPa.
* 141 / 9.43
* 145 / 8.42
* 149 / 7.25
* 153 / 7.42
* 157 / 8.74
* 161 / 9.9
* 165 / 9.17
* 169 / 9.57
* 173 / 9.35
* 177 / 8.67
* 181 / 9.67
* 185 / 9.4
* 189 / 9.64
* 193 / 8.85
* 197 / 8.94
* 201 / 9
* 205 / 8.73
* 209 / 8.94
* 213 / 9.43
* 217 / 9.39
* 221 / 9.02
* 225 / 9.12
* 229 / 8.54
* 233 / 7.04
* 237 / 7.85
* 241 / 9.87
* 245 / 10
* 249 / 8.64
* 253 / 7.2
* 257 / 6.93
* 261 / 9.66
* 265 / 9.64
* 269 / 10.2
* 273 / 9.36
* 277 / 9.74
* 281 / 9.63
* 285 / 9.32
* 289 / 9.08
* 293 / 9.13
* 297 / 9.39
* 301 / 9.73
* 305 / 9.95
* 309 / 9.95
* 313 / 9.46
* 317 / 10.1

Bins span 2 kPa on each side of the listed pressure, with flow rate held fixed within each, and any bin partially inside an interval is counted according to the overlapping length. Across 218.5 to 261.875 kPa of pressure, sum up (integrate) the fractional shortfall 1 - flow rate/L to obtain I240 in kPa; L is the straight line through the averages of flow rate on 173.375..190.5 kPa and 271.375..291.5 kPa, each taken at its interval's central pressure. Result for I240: 4.0 kPa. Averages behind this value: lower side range 9.34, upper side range 9.42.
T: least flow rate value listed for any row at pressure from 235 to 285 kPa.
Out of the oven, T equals 6.93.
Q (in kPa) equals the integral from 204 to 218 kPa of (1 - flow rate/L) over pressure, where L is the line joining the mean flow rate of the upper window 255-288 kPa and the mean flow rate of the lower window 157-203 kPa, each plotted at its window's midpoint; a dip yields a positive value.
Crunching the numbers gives 0.22 kPa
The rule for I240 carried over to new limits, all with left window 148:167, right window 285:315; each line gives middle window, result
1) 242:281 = 0.7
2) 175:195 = -1.1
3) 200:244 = 0.8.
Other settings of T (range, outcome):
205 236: 7.04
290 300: 9.13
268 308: 9.08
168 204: 8.67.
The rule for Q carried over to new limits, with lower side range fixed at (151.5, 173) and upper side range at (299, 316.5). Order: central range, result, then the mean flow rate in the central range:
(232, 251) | 1.4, 8.77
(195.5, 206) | 0.4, 8.9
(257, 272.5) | 0.3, 9.41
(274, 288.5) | 0.2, 9.5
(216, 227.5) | 0.3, 9.13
